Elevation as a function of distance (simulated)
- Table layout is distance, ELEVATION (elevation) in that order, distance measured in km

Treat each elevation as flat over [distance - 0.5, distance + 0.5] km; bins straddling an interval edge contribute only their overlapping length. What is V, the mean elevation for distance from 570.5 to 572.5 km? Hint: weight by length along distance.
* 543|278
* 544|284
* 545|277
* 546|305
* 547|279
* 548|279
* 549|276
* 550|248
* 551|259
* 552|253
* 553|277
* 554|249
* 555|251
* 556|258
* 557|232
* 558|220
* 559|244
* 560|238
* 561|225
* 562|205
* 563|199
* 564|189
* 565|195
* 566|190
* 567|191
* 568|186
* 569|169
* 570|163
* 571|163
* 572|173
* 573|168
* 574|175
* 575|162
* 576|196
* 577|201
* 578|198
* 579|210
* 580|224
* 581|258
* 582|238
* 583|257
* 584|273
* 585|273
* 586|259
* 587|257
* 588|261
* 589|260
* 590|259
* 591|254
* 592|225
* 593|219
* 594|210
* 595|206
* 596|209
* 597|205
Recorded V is 168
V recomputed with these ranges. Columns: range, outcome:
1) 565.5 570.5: 180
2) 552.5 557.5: 253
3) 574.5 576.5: 179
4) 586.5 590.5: 259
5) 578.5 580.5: 217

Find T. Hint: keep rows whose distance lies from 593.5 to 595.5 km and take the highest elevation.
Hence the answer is 210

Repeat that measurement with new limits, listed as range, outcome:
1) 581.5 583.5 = 257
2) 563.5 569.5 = 195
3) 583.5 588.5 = 273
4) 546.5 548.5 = 279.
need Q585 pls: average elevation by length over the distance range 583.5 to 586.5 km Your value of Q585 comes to 268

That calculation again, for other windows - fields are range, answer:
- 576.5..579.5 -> 203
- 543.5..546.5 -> 289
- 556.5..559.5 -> 232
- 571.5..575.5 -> 170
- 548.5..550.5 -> 262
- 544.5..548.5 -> 285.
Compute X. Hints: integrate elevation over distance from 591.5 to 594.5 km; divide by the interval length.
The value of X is 218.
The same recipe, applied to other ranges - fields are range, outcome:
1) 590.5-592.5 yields 240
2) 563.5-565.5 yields 192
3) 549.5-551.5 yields 254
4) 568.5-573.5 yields 167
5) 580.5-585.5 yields 260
